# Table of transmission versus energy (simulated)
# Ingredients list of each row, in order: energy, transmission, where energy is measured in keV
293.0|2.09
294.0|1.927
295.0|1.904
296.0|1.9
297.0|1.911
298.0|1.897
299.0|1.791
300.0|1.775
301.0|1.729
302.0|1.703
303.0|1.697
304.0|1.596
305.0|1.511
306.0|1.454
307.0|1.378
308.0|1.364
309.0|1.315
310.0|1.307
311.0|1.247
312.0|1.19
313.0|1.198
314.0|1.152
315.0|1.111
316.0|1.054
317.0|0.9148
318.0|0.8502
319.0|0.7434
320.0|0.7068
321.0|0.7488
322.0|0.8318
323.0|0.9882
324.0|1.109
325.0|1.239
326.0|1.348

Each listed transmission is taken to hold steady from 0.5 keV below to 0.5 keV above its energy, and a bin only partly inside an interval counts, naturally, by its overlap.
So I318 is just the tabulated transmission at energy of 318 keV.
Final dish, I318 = 0.8502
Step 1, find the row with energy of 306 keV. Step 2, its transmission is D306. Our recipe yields 1.454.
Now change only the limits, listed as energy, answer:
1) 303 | 1.697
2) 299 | 1.791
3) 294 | 1.927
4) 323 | 0.9882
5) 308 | 1.364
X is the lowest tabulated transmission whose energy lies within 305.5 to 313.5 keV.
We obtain 1.19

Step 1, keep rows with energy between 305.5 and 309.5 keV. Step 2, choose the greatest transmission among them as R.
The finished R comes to 1.454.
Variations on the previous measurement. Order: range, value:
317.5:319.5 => 0.8502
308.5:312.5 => 1.315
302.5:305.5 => 1.697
